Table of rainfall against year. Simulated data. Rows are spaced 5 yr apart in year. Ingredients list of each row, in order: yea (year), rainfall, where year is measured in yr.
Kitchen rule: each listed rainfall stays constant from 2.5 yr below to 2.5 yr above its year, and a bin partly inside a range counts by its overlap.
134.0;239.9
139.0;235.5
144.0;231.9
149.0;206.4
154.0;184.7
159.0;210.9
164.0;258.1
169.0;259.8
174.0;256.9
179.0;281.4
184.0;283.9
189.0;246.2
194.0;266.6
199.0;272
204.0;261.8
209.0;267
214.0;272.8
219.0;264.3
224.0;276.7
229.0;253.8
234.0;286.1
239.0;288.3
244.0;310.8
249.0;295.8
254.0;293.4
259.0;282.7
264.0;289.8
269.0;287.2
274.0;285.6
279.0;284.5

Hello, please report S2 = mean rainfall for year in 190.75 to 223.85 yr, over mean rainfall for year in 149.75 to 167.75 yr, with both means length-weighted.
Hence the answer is 1.22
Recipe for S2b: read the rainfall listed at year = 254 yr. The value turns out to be 293.4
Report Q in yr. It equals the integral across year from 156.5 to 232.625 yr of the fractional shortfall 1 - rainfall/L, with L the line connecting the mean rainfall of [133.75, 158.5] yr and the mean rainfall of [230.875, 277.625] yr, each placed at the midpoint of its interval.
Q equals -4.0 yr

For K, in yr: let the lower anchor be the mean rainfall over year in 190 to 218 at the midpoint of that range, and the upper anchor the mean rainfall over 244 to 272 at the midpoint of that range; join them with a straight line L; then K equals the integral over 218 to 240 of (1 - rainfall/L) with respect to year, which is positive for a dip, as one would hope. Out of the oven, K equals 0.4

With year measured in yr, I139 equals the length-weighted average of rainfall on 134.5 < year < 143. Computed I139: 236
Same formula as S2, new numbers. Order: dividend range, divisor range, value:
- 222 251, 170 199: 1.07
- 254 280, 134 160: 1.32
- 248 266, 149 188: 1.18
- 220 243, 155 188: 1.09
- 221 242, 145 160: 1.36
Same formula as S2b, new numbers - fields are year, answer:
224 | 276.7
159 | 210.9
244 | 310.8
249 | 295.8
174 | 256.9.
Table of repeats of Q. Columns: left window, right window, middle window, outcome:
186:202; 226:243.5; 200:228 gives 0.3 yr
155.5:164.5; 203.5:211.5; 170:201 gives -2.7 yr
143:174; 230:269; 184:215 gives -1.2 yr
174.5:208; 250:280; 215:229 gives 0.4 yr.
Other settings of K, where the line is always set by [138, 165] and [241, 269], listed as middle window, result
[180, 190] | -1.1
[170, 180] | -1.3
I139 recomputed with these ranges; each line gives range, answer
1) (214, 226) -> 271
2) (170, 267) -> 276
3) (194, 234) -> 268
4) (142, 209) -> 249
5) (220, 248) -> 283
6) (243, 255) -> 299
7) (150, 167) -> 218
